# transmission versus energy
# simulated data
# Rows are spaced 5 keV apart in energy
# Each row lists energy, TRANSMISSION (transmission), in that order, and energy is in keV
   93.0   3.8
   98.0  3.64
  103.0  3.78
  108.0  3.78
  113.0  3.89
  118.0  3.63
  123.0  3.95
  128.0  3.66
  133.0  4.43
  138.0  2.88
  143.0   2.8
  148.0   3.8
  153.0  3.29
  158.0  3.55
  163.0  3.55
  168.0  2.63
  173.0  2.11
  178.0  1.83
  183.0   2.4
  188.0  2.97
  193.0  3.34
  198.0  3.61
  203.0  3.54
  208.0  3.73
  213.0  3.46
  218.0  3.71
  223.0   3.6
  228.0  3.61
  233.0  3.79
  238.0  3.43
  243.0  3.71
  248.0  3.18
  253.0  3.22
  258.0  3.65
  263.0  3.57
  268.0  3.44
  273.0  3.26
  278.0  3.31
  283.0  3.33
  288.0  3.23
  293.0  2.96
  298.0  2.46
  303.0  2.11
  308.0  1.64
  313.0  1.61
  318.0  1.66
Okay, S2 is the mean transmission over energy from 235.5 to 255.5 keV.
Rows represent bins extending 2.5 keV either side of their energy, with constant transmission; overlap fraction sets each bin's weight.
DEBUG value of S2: 3.39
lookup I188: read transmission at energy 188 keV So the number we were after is 2.97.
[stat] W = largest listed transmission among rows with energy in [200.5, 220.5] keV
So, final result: 3.73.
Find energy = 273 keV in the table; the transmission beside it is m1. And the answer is 3.26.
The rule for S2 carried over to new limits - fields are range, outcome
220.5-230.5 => 3.6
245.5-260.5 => 3.35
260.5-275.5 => 3.42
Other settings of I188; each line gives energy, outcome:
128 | 3.66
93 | 3.8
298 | 2.46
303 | 2.11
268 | 3.44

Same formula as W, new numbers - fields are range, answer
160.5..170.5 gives 3.55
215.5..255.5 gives 3.79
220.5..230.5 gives 3.61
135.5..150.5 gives 3.8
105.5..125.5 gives 3.95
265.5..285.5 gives 3.44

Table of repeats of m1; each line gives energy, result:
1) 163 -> 3.55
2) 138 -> 2.88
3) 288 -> 3.23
